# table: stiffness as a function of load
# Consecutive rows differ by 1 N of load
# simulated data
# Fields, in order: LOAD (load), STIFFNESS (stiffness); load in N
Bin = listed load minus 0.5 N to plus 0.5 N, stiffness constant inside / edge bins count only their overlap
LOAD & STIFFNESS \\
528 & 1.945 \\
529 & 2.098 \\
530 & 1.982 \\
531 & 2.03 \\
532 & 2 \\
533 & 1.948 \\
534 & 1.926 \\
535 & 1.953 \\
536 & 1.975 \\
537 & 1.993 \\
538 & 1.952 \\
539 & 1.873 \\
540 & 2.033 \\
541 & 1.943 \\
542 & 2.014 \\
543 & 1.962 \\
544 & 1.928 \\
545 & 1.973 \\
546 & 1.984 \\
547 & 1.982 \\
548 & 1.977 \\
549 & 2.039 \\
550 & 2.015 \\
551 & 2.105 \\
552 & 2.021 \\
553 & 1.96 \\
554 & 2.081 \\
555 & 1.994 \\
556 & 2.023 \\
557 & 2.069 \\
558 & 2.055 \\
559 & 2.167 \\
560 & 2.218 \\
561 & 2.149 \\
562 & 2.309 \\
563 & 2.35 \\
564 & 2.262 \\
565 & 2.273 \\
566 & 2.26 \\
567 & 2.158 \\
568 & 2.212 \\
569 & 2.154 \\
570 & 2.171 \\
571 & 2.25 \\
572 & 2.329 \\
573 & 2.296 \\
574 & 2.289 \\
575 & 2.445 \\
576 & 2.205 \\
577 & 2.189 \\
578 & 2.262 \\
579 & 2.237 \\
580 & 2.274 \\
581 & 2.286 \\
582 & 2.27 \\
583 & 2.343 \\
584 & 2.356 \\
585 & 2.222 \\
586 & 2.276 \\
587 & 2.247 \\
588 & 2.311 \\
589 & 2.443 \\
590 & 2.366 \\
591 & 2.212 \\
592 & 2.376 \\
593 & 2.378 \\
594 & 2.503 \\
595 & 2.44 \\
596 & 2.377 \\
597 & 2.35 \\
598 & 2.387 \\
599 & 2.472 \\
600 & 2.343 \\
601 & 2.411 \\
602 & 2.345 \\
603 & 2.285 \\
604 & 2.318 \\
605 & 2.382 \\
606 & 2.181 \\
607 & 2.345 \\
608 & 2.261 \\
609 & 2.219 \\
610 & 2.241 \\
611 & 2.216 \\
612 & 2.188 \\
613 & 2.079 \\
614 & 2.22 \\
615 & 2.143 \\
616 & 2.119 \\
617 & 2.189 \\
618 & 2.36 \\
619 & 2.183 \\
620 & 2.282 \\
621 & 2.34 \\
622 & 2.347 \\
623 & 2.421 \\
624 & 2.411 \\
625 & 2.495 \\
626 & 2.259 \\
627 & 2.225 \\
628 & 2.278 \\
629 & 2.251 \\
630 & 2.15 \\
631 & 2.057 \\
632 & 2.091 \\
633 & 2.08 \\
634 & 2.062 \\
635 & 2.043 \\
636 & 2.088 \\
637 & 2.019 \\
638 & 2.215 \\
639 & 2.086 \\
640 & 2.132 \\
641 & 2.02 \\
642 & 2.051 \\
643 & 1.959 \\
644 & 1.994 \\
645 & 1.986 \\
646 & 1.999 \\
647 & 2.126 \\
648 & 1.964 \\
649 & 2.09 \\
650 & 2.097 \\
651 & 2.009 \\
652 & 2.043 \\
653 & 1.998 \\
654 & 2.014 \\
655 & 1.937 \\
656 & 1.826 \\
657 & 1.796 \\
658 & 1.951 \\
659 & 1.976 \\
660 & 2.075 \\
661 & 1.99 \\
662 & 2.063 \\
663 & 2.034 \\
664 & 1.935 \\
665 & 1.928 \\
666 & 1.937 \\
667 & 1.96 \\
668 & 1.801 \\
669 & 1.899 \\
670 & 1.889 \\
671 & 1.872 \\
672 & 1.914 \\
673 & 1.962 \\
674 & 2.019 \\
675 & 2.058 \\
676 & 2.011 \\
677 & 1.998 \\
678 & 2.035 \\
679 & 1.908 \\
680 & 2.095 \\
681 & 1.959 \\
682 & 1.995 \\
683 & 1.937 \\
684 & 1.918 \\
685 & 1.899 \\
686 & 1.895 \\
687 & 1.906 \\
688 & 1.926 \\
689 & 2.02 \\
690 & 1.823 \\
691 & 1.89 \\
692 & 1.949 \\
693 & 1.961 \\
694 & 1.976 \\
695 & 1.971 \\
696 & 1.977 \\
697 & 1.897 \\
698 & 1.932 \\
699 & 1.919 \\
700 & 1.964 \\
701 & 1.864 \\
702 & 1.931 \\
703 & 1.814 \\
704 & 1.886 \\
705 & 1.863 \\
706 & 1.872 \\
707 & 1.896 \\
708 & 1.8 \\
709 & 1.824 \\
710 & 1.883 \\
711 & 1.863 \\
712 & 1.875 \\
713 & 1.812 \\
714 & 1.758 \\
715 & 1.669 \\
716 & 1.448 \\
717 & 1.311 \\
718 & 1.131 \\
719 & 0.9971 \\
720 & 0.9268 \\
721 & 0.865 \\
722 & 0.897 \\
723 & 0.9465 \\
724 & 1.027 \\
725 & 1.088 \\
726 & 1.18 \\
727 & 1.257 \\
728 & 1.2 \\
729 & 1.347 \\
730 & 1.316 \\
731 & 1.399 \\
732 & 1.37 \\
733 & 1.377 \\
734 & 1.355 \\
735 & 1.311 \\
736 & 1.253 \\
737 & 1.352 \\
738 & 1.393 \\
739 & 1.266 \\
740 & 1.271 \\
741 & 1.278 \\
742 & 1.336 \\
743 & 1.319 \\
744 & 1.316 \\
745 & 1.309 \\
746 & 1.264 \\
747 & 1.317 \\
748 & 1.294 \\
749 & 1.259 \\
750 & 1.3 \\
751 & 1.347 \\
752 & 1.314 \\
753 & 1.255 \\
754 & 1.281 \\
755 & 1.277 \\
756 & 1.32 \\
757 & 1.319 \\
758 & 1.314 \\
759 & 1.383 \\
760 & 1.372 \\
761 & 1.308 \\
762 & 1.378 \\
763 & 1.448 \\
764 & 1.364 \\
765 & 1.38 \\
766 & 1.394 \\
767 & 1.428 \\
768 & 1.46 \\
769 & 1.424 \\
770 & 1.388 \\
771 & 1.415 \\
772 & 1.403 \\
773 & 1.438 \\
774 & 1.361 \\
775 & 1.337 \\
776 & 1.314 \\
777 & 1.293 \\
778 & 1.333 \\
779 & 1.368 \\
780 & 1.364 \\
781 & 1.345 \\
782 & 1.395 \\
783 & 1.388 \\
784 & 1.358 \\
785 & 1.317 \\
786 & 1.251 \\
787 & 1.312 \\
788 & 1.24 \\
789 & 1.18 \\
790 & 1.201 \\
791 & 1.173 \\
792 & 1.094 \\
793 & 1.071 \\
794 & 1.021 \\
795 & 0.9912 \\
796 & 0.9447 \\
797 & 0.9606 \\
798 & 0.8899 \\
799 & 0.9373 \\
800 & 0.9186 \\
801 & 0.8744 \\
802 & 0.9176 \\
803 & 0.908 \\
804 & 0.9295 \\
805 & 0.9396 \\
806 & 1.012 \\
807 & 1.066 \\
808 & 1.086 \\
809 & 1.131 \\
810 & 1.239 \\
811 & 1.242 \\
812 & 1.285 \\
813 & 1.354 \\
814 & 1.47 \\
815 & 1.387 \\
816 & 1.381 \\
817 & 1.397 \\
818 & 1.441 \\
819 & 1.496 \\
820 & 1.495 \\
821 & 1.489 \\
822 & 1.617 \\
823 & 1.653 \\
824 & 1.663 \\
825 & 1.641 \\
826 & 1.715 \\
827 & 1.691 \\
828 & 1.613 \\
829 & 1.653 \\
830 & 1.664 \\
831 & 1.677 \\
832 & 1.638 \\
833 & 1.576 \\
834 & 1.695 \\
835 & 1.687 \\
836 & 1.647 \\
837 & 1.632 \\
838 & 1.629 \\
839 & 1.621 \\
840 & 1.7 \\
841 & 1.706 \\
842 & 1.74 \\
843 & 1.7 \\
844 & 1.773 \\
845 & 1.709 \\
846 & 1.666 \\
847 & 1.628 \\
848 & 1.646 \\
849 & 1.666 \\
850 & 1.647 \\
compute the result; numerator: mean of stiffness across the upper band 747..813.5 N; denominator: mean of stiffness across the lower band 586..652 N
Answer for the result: 0.56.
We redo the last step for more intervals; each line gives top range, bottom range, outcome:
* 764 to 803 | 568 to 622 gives 0.54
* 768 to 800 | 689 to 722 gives 0.72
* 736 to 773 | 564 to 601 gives 0.58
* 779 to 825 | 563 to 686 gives 0.57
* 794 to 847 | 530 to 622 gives 0.64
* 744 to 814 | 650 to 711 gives 0.64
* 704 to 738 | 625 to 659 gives 0.69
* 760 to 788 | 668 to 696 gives 0.70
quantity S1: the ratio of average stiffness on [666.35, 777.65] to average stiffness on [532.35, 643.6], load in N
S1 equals 0.7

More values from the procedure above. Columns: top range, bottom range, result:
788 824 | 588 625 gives 0.51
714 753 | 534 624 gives 0.57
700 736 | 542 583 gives 0.68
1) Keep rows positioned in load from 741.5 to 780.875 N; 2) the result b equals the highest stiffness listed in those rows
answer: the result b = 1.46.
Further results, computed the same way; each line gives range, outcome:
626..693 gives 2.278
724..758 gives 1.399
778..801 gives 1.395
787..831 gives 1.715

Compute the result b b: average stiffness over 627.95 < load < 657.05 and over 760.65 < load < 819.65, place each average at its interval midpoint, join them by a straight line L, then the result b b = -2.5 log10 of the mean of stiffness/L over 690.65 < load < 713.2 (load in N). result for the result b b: -0.10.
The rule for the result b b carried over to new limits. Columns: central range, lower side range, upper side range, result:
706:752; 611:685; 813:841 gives 0.34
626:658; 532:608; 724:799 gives -0.11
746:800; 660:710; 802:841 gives 0.26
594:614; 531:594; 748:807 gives -0.17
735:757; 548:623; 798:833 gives 0.23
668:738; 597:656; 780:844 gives 0.10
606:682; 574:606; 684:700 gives 0.02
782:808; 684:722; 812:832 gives 0.42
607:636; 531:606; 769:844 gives -0.11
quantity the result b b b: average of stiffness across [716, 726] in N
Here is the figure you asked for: 1.05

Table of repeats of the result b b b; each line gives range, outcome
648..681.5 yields 1.97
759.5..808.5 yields 1.22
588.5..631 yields 2.3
